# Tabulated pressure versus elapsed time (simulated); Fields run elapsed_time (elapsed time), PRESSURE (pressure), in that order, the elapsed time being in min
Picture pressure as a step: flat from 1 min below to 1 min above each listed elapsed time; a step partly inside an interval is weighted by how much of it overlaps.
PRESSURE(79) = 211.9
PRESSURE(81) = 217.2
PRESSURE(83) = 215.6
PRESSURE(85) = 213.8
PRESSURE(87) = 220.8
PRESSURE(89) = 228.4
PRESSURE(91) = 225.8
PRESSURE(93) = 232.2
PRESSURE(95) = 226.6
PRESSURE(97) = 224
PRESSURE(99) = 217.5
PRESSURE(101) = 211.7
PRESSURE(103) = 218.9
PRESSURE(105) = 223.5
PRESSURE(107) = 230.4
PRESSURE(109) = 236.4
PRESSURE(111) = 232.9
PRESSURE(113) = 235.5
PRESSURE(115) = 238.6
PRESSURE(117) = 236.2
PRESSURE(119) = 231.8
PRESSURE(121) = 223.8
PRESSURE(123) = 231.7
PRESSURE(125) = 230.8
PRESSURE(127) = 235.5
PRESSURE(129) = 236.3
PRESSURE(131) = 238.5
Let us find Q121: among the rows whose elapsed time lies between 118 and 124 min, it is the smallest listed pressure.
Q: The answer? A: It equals 223.8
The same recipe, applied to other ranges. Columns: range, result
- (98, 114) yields 211.7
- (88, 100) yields 217.5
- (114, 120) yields 231.8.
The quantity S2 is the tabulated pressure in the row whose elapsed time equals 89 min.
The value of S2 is 228.4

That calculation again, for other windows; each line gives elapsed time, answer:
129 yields 236.3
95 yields 226.6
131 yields 238.5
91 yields 225.8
